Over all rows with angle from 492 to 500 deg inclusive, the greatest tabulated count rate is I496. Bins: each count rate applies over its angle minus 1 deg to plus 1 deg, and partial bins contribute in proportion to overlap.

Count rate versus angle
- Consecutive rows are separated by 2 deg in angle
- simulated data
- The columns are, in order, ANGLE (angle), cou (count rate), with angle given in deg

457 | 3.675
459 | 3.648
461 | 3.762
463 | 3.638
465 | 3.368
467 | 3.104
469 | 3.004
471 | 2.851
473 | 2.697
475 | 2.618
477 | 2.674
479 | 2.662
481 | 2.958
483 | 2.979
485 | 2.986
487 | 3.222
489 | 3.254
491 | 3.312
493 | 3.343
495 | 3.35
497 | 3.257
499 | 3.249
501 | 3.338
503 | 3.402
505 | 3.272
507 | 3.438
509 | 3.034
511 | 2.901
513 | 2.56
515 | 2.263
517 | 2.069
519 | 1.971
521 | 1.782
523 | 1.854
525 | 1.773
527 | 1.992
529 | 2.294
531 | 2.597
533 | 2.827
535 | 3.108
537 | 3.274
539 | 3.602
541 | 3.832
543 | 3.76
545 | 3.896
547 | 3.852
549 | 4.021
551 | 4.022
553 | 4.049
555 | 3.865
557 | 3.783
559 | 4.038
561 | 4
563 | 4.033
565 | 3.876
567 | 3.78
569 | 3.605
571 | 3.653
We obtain 3.35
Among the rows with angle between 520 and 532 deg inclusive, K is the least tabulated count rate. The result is 1.773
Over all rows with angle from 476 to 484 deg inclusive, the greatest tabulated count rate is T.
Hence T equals 2.979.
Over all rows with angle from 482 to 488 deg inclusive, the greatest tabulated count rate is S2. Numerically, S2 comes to 3.222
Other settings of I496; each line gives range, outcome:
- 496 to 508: 3.438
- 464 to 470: 3.368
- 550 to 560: 4.049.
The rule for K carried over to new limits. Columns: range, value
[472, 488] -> 2.618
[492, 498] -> 3.257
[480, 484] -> 2.958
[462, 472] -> 2.851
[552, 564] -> 3.783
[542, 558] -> 3.76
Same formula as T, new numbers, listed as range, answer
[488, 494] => 3.343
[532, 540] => 3.602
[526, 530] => 2.294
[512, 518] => 2.56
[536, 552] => 4.022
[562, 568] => 4.033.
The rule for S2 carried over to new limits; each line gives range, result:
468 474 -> 3.004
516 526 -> 2.069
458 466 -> 3.762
